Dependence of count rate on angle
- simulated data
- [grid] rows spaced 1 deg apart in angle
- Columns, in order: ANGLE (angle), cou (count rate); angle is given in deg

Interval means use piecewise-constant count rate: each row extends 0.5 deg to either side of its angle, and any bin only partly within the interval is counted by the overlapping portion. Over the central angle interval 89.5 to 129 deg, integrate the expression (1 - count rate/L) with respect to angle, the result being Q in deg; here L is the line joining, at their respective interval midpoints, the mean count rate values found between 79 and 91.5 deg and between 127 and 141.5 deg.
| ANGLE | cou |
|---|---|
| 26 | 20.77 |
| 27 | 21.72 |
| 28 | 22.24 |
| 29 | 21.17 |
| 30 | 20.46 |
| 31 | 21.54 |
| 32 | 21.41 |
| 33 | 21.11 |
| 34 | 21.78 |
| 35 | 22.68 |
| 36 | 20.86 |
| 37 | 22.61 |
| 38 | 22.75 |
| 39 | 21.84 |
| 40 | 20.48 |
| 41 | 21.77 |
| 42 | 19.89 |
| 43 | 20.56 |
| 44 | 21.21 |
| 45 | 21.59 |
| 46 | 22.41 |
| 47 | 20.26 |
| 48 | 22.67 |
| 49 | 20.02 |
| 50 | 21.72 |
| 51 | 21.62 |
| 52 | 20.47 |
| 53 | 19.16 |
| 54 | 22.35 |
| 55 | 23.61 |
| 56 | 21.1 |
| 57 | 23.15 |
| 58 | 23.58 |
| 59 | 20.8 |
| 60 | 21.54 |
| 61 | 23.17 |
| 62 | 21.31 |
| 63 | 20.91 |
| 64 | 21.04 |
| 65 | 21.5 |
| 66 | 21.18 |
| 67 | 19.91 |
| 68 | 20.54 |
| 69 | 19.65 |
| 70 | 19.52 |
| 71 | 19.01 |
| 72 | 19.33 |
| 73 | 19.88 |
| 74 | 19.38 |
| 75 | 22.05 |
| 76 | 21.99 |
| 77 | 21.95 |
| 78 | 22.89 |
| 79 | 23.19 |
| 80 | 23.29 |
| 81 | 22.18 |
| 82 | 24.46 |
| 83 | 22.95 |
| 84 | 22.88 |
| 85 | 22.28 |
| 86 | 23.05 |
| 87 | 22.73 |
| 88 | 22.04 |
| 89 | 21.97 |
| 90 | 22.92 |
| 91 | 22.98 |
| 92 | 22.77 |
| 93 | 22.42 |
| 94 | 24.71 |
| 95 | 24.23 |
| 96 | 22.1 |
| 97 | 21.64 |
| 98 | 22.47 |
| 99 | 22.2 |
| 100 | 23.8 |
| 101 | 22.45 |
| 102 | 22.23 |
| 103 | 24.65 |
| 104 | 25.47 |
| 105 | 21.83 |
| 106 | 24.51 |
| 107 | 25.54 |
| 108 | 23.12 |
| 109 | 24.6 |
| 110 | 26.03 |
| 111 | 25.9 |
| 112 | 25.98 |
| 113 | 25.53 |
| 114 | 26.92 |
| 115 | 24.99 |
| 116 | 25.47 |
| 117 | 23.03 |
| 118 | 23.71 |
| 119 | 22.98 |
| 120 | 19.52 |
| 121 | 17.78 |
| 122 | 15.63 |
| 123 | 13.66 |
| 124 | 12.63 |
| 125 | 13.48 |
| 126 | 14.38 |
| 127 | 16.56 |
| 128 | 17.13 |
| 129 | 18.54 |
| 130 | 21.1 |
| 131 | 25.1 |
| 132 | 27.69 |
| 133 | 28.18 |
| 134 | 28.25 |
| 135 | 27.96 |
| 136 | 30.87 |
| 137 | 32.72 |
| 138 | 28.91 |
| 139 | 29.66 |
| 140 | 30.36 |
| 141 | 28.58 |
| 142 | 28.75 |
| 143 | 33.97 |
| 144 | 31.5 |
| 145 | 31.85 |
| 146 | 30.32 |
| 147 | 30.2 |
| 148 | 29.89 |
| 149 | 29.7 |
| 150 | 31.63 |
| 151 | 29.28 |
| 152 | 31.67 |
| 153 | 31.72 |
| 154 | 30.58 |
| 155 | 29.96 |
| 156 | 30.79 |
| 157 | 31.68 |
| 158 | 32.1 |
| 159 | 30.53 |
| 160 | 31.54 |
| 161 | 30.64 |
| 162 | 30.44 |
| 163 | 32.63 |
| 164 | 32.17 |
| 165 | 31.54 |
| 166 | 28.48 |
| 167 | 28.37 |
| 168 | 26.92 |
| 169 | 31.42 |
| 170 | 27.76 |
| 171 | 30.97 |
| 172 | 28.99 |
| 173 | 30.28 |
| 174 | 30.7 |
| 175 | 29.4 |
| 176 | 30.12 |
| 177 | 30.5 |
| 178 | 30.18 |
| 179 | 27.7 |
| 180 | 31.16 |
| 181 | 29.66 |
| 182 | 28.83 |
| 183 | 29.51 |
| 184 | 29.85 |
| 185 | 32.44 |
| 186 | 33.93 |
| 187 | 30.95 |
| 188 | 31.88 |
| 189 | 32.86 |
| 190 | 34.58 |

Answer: 4.1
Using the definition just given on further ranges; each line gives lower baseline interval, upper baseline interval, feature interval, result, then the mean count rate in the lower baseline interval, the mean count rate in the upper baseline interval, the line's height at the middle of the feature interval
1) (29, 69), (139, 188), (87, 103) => 1.4 deg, 21.4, 30.5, 25.1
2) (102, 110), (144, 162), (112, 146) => 4.1 deg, 24.2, 30.8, 27.5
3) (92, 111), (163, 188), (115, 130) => 4.1 deg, 23.6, 30.2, 25.5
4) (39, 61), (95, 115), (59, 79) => 1.3 deg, 21.5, 24.1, 22.4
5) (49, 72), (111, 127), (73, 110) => -3.9 deg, 21.2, 20.4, 20.8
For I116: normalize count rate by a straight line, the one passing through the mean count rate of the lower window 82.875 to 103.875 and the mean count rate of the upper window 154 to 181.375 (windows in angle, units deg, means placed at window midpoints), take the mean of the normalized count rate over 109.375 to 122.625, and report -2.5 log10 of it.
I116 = 0.081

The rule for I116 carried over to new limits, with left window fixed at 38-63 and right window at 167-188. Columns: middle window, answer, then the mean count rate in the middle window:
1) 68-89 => 0.08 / 21.7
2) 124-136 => 0.24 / 21.7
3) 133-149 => -0.10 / 30.2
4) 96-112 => 0.06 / 23.8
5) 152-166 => -0.09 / 31.2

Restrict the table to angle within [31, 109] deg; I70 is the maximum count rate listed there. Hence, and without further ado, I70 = 25.54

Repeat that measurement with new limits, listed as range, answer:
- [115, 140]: 32.72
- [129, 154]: 33.97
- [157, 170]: 32.63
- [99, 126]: 26.92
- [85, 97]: 24.71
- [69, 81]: 23.29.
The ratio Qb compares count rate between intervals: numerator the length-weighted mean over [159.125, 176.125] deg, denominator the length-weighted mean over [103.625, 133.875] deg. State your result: 1.37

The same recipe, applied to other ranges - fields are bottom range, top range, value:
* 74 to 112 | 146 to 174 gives 1.31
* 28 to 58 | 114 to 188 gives 1.29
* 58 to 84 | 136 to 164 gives 1.44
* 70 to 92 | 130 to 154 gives 1.35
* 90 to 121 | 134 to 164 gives 1.30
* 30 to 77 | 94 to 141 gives 1.10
